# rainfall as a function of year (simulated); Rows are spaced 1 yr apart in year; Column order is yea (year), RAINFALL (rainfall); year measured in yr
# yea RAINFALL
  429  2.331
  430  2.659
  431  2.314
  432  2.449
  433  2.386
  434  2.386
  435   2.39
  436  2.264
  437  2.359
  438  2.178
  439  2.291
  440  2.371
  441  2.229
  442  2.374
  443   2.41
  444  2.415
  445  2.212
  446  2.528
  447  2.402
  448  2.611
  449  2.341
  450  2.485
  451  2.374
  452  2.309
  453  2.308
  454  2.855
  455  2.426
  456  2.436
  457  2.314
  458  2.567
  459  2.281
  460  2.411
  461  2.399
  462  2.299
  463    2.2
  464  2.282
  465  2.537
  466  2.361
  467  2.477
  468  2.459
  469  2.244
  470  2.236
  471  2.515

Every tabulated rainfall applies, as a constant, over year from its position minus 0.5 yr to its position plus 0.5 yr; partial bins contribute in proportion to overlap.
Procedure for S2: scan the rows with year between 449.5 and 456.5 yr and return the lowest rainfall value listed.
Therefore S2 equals 2.308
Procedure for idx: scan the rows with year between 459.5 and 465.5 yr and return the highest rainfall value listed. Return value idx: 2.537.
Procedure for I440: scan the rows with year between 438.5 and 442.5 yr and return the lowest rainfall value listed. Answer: 2.229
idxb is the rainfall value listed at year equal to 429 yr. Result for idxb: 2.331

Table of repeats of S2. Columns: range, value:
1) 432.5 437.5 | 2.264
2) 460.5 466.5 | 2.2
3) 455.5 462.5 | 2.281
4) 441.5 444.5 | 2.374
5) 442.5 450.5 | 2.212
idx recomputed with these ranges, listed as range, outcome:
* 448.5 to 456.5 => 2.855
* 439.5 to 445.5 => 2.415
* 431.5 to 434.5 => 2.449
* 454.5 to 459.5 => 2.567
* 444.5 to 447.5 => 2.528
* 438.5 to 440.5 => 2.371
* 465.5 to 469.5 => 2.477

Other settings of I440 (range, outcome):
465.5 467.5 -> 2.361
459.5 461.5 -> 2.399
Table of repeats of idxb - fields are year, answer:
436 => 2.264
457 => 2.314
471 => 2.515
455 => 2.426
